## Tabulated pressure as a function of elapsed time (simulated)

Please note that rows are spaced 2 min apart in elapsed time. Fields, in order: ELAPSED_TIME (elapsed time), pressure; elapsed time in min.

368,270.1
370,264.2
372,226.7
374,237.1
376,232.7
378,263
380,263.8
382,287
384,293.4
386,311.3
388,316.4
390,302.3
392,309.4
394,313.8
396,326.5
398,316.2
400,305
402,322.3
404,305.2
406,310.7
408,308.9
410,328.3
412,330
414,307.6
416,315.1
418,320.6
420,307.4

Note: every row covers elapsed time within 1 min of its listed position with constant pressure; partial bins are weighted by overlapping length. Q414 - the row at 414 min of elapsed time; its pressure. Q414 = 307.6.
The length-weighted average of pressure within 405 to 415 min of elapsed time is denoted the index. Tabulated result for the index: 317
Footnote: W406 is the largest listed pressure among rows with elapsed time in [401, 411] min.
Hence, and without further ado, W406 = 328.3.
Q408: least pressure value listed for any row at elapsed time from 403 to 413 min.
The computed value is 305.2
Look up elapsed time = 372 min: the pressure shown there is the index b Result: 226.7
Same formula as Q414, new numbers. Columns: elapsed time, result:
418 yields 320.6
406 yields 310.7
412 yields 330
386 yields 311.3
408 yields 308.9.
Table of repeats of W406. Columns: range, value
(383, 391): 316.4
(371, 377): 237.1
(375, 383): 287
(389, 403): 326.5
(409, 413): 330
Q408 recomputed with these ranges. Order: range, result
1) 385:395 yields 302.3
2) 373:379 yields 232.7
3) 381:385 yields 287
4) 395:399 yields 316.2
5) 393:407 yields 305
